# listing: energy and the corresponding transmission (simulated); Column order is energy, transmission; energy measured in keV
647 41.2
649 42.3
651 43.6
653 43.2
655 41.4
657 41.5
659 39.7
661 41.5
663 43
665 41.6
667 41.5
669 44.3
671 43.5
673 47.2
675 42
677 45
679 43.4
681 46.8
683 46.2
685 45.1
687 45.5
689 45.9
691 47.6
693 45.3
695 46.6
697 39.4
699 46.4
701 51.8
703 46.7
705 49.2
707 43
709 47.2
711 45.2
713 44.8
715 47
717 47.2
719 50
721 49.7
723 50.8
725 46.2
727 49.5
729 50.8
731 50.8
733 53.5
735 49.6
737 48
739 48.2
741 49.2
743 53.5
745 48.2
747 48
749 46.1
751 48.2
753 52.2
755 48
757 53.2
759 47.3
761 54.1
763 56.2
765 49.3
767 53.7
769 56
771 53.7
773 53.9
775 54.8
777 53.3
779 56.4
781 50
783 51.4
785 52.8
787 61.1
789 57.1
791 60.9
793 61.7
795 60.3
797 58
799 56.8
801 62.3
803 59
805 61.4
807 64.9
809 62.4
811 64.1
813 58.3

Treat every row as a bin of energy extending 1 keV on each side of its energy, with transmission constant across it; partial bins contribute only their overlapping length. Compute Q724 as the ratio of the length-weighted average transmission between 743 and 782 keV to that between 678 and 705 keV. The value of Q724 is 1.12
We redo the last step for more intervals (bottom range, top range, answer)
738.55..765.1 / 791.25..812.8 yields 1.22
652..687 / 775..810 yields 1.34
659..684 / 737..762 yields 1.14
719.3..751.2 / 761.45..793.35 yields 1.11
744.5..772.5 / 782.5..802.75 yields 1.14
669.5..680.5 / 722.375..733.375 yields 1.13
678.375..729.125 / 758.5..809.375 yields 1.21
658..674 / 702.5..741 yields 1.13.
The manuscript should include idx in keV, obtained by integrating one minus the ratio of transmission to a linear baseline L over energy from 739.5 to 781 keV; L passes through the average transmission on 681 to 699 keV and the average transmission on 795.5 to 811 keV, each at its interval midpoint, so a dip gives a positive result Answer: 2.5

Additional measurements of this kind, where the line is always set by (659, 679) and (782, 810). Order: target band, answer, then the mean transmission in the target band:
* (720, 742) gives 0.6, 49.7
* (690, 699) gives 0.3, 44.9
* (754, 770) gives 0.8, 52.2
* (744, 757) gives 1.1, 48.8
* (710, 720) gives 0.4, 46.8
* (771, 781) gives 0.5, 54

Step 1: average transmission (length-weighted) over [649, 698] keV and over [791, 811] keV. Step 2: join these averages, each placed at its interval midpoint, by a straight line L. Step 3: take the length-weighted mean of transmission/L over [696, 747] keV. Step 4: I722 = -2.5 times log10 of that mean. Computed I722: 0.044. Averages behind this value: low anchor 43.8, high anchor 60.9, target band 48.2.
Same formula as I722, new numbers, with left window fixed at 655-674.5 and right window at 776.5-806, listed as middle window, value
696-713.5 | 0.030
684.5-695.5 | -0.011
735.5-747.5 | 0.052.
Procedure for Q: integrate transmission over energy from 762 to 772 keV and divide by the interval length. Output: 53.8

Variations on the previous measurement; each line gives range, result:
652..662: 41.5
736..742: 48.5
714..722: 48.5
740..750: 49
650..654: 43.4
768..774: 54.5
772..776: 54.3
